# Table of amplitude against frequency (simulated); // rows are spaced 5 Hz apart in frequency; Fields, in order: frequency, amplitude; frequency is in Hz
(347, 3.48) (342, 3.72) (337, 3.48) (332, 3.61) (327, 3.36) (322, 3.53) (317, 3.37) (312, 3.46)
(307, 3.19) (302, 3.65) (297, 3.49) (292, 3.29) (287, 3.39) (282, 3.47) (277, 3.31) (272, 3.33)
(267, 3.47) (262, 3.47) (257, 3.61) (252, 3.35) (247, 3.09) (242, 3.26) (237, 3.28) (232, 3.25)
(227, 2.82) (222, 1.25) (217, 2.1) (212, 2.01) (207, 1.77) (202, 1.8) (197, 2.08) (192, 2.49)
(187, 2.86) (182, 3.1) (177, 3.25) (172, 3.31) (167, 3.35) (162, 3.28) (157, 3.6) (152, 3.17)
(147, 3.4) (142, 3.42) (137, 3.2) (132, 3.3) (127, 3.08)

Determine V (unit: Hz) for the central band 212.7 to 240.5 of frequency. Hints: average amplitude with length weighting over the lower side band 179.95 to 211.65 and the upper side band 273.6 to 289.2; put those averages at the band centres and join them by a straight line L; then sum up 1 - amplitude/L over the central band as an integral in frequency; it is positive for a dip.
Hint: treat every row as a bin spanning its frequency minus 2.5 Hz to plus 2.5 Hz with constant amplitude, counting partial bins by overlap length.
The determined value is 1.93 Hz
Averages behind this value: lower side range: 2.32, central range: 2.53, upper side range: 3.39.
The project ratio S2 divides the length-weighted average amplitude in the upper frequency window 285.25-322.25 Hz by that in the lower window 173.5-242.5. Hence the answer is 1.36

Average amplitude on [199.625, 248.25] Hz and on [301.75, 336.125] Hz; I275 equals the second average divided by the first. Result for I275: 1.41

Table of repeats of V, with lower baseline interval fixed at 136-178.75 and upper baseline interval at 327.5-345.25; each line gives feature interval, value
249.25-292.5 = 0.9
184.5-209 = 8.5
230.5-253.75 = 1.4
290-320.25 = 1.0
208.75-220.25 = 4.8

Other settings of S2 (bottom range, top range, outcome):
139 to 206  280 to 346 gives 1.16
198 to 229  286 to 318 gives 1.75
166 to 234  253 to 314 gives 1.37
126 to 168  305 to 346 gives 1.05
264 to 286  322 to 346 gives 1.04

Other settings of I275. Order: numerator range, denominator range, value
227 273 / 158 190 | 1.04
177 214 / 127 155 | 0.72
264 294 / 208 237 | 1.44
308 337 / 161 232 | 1.36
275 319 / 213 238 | 1.38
